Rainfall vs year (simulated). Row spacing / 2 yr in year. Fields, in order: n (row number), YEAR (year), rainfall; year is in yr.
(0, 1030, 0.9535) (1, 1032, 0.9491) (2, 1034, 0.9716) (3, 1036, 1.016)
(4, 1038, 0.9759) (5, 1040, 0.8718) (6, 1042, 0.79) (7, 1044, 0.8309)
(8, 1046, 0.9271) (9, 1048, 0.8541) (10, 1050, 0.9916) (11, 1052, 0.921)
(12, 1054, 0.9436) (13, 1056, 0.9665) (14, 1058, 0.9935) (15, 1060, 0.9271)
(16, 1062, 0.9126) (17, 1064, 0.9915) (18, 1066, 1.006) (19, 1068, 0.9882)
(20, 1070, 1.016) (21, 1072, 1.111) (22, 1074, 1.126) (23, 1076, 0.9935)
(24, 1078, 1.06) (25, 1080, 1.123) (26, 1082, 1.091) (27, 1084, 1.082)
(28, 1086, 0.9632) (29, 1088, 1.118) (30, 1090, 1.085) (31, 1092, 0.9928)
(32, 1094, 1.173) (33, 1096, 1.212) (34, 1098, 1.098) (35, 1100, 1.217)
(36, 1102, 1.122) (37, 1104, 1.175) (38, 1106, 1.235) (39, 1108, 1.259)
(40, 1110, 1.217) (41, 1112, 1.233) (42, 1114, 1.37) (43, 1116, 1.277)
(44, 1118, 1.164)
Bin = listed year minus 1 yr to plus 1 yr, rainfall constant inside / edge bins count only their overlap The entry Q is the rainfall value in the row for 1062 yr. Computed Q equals 0.9126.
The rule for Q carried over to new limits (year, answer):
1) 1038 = 0.9759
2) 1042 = 0.79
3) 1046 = 0.9271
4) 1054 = 0.9436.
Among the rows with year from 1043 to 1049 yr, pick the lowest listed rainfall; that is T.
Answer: 0.8309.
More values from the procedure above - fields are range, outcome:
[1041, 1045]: 0.79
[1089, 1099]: 0.9928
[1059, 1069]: 0.9126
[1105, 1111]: 1.217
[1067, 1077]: 0.9882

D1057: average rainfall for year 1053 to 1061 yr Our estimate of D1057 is 0.958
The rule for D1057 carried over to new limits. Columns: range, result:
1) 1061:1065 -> 0.952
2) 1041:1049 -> 0.851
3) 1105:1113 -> 1.24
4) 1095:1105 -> 1.16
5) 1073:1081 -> 1.08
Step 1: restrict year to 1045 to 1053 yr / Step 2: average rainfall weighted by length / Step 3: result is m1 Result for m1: 0.923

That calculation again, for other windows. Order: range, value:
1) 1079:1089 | 1.08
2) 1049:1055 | 0.952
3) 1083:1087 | 1.02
